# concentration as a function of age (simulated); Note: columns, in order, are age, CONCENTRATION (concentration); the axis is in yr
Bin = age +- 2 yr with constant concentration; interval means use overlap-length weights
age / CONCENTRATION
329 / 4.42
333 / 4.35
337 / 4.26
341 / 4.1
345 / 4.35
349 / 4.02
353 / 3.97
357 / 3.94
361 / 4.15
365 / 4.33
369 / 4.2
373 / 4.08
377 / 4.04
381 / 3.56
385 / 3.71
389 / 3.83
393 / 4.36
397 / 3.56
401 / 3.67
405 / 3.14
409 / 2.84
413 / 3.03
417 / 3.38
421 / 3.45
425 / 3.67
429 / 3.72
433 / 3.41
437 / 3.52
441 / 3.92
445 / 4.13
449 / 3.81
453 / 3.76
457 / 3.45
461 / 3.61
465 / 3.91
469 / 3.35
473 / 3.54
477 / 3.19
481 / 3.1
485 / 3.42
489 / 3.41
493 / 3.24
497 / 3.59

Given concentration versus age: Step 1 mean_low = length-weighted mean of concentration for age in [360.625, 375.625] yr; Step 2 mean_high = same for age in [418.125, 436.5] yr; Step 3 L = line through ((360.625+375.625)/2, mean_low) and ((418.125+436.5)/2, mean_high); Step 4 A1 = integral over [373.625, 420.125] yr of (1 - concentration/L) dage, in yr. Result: 3.8 yr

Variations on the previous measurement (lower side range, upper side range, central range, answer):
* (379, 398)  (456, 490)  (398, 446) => 2.4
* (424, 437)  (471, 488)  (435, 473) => -2.8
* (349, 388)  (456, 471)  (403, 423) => 3.3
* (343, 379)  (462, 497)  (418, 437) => 0.9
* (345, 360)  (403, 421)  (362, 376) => -1.5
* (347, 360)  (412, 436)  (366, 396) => -1.4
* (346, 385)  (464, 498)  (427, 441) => 0.2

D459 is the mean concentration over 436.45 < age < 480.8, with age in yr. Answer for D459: 3.64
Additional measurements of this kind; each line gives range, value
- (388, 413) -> 3.51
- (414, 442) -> 3.55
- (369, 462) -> 3.65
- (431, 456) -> 3.75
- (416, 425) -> 3.48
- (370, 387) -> 3.87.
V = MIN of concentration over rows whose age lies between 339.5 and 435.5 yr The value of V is 2.84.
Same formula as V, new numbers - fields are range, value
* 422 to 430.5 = 3.67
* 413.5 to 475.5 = 3.35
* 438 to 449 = 3.81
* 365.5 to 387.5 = 3.56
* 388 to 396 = 3.83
